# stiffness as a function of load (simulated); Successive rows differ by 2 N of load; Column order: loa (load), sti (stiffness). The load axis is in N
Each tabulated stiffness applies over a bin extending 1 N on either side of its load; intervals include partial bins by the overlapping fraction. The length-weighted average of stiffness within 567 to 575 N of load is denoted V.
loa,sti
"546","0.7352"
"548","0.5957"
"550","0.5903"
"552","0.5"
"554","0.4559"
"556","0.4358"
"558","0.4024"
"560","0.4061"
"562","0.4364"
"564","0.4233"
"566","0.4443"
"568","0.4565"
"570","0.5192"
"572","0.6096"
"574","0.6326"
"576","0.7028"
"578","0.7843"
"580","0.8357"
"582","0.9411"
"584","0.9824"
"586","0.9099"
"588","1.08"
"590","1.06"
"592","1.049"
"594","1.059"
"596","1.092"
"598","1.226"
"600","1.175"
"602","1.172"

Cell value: 0.554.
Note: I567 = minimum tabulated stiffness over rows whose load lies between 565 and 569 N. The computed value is 0.4443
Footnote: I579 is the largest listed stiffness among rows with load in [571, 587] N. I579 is 0.9824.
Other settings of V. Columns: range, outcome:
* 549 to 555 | 0.515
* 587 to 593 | 1.06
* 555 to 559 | 0.419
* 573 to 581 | 0.739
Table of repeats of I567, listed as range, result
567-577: 0.4565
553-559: 0.4024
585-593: 0.9099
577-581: 0.7843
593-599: 1.059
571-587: 0.6096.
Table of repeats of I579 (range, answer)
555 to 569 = 0.4565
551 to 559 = 0.5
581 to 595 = 1.08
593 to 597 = 1.092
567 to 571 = 0.5192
